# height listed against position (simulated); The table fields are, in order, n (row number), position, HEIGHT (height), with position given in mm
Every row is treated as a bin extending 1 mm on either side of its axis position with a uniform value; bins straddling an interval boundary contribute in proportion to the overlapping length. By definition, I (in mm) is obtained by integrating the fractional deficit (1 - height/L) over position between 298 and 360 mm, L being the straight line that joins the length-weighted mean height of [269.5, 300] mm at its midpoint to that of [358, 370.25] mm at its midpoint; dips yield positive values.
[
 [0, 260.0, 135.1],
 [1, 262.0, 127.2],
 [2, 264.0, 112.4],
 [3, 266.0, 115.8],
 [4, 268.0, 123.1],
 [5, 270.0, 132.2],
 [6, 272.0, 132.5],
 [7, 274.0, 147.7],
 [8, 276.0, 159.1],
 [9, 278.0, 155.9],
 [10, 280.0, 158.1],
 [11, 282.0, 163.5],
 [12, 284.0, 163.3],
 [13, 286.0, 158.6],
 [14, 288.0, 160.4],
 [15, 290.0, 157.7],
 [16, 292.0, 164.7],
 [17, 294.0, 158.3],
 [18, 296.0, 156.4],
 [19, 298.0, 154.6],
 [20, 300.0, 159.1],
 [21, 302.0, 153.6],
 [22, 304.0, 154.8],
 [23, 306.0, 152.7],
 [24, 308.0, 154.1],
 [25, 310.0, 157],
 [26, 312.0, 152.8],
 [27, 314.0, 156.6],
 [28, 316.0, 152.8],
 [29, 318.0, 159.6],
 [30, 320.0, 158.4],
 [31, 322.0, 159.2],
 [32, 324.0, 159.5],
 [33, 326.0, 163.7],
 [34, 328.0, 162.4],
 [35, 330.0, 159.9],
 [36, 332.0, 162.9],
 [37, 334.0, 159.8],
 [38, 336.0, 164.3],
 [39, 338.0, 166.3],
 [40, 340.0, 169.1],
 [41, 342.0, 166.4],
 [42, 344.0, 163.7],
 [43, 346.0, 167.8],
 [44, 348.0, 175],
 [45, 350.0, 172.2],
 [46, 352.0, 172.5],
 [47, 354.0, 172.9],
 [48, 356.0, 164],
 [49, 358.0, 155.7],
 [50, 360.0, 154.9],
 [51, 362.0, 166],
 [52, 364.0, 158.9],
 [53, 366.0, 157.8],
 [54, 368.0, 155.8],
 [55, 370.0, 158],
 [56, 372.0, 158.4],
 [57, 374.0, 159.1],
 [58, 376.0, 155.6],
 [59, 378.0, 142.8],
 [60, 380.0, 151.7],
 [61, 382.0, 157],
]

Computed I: -1.71 mm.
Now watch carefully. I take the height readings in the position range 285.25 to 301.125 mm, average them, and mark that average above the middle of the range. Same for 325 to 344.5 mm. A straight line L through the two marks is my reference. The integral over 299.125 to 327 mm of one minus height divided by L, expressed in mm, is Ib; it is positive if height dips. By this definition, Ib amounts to 0.77 mm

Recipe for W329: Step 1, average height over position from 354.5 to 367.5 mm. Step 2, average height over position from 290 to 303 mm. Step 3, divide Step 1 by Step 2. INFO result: 1.01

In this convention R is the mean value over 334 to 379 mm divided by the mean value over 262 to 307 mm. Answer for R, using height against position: 1.09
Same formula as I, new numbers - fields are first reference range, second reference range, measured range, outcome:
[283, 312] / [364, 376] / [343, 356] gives -1.03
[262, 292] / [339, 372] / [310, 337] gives -0.44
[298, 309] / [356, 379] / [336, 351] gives -1.17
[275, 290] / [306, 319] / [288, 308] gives 0.06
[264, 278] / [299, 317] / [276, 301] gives -2.60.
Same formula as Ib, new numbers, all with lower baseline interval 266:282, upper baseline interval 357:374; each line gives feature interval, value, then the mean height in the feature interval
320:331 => -0.6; 161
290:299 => -0.7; 158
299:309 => -0.4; 155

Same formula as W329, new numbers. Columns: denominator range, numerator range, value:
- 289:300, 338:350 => 1.06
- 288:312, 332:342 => 1.05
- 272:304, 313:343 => 1.03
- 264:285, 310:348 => 1.13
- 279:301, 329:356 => 1.05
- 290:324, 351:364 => 1.05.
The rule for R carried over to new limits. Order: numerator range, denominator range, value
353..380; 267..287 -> 1.06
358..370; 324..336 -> 0.98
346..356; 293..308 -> 1.10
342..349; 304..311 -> 1.09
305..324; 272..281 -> 1.02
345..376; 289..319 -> 1.04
